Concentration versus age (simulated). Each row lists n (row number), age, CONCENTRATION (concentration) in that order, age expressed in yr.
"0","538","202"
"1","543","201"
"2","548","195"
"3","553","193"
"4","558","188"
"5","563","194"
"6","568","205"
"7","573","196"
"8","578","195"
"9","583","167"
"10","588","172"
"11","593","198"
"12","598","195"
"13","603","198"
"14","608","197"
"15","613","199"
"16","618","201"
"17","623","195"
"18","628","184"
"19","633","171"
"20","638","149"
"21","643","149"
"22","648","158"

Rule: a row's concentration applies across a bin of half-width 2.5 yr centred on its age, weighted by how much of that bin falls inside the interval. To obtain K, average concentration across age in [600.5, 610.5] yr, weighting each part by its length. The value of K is 198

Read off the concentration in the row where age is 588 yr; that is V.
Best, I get 172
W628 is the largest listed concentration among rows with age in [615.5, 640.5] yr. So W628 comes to 201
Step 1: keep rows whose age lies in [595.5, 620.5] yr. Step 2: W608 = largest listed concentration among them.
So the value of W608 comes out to 201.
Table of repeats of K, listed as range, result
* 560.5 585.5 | 191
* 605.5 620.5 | 199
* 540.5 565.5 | 194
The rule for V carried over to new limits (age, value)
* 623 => 195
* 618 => 201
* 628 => 184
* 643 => 149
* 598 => 195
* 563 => 194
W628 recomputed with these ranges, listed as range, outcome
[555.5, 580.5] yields 205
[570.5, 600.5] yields 198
